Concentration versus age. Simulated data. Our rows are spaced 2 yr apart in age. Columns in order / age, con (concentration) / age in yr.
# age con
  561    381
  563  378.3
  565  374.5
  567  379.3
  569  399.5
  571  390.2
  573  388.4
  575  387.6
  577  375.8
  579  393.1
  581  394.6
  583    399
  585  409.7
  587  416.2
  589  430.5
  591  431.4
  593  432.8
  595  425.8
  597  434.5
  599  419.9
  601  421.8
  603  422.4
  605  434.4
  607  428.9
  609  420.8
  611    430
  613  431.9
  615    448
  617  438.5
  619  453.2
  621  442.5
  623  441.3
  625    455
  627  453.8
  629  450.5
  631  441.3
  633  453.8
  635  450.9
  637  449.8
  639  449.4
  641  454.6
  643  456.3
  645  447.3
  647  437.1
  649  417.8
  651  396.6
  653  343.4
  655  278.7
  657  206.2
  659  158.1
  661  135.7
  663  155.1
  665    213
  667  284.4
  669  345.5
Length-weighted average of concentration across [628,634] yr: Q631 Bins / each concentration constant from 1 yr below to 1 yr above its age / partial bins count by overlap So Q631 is 449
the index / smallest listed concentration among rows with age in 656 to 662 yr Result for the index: 135.7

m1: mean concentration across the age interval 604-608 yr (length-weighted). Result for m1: 432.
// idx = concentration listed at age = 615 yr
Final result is 448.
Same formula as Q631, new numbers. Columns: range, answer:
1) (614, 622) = 446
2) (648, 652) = 407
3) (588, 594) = 432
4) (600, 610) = 426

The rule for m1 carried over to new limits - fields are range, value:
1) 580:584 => 397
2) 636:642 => 451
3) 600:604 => 422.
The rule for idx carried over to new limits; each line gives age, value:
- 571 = 390.2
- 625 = 455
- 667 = 284.4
